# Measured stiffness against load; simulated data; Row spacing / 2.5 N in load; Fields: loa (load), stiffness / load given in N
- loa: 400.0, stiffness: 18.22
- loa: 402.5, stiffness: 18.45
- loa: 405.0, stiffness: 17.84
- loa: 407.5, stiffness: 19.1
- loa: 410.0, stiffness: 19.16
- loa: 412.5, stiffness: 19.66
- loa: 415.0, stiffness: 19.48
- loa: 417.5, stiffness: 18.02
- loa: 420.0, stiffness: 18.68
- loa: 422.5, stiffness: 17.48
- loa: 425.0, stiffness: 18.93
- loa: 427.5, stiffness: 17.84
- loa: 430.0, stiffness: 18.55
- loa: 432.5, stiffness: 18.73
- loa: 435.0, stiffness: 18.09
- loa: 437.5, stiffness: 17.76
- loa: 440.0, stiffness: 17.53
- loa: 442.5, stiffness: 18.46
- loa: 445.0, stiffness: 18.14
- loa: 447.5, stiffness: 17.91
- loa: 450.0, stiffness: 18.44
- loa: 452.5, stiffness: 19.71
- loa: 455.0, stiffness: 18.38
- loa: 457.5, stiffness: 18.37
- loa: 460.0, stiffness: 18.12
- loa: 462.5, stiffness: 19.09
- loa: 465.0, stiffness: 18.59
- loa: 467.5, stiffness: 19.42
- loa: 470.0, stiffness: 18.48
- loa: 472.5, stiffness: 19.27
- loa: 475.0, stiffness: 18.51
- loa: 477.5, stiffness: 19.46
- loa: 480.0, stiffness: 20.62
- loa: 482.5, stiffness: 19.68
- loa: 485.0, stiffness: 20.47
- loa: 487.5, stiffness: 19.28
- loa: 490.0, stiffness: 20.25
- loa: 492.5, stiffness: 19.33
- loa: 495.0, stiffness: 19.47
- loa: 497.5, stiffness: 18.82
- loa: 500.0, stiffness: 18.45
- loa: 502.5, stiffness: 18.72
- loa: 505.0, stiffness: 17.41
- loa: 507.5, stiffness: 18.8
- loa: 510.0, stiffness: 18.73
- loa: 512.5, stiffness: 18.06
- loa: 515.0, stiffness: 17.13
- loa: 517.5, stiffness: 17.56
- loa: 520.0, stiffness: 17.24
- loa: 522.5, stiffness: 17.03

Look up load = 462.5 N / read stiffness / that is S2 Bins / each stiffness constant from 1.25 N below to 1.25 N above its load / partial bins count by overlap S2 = 19.09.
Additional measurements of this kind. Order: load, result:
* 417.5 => 18.02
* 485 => 20.47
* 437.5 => 17.76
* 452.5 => 19.71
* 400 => 18.22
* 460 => 18.12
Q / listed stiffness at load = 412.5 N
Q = 19.66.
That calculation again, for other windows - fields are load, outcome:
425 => 18.93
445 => 18.14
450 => 18.44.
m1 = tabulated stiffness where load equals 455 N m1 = 18.38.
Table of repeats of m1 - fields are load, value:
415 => 19.48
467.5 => 19.42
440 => 17.53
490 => 20.25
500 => 18.45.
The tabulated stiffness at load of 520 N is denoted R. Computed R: 17.24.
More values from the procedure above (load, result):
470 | 18.48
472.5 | 19.27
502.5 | 18.72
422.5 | 17.48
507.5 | 18.8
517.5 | 17.56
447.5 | 17.91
